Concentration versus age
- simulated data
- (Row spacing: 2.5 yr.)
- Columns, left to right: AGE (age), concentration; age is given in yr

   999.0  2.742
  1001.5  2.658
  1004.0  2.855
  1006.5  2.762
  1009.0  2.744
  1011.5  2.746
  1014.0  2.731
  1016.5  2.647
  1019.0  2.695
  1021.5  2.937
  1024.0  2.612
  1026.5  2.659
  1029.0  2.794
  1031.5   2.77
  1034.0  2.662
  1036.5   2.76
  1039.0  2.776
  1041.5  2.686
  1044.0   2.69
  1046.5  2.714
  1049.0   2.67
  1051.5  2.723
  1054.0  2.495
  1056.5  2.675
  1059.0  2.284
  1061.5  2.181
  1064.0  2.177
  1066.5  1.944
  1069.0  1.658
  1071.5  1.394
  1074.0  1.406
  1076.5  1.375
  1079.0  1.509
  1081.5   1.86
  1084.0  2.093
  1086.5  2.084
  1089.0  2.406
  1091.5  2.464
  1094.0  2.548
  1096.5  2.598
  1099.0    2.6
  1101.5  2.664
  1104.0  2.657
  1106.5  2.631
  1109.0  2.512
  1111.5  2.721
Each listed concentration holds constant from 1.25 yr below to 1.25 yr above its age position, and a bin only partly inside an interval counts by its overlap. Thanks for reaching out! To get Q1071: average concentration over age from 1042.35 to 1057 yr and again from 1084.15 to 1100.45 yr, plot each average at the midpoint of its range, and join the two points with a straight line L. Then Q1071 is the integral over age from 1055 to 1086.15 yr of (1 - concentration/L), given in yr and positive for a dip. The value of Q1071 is 8.1 yr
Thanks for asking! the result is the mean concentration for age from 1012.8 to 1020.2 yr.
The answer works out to 2.69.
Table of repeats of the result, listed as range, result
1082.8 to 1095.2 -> 2.32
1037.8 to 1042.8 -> 2.73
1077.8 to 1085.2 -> 1.82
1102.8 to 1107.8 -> 2.64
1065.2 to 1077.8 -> 1.56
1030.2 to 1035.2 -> 2.72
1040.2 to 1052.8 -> 2.7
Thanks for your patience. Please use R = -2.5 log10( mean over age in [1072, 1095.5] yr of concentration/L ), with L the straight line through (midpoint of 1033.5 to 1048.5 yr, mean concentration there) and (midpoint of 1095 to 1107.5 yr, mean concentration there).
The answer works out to 0.33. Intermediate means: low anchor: 2.72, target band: 1.96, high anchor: 2.63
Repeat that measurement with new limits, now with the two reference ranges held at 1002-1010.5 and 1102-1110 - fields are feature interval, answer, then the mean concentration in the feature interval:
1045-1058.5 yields 0.03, 2.64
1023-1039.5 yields 0.01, 2.72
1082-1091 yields 0.20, 2.19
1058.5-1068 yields 0.25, 2.12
